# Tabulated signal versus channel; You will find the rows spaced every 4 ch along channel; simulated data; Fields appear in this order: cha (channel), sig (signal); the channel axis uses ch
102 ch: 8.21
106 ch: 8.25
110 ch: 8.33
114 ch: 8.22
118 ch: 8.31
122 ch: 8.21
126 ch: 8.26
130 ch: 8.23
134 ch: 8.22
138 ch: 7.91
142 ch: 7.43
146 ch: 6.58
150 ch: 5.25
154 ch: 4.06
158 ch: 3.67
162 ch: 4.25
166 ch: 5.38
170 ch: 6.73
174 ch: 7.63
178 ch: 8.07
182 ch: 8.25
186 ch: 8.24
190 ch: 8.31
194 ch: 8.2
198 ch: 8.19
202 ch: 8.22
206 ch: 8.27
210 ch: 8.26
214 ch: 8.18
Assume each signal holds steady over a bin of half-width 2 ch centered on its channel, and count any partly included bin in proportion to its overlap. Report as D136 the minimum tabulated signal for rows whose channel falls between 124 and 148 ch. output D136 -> 6.58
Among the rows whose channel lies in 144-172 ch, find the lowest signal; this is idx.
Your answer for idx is 3.67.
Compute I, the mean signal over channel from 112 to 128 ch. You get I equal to 8.25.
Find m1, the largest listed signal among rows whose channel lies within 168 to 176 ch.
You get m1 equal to 7.63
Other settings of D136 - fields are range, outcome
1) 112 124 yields 8.21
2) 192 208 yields 8.19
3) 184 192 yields 8.24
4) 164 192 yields 5.38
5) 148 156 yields 4.06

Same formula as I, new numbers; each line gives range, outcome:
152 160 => 3.86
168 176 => 7.18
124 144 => 8.01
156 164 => 3.96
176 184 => 8.16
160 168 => 4.81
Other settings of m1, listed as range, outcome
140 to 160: 7.43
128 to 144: 8.23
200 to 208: 8.27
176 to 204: 8.31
